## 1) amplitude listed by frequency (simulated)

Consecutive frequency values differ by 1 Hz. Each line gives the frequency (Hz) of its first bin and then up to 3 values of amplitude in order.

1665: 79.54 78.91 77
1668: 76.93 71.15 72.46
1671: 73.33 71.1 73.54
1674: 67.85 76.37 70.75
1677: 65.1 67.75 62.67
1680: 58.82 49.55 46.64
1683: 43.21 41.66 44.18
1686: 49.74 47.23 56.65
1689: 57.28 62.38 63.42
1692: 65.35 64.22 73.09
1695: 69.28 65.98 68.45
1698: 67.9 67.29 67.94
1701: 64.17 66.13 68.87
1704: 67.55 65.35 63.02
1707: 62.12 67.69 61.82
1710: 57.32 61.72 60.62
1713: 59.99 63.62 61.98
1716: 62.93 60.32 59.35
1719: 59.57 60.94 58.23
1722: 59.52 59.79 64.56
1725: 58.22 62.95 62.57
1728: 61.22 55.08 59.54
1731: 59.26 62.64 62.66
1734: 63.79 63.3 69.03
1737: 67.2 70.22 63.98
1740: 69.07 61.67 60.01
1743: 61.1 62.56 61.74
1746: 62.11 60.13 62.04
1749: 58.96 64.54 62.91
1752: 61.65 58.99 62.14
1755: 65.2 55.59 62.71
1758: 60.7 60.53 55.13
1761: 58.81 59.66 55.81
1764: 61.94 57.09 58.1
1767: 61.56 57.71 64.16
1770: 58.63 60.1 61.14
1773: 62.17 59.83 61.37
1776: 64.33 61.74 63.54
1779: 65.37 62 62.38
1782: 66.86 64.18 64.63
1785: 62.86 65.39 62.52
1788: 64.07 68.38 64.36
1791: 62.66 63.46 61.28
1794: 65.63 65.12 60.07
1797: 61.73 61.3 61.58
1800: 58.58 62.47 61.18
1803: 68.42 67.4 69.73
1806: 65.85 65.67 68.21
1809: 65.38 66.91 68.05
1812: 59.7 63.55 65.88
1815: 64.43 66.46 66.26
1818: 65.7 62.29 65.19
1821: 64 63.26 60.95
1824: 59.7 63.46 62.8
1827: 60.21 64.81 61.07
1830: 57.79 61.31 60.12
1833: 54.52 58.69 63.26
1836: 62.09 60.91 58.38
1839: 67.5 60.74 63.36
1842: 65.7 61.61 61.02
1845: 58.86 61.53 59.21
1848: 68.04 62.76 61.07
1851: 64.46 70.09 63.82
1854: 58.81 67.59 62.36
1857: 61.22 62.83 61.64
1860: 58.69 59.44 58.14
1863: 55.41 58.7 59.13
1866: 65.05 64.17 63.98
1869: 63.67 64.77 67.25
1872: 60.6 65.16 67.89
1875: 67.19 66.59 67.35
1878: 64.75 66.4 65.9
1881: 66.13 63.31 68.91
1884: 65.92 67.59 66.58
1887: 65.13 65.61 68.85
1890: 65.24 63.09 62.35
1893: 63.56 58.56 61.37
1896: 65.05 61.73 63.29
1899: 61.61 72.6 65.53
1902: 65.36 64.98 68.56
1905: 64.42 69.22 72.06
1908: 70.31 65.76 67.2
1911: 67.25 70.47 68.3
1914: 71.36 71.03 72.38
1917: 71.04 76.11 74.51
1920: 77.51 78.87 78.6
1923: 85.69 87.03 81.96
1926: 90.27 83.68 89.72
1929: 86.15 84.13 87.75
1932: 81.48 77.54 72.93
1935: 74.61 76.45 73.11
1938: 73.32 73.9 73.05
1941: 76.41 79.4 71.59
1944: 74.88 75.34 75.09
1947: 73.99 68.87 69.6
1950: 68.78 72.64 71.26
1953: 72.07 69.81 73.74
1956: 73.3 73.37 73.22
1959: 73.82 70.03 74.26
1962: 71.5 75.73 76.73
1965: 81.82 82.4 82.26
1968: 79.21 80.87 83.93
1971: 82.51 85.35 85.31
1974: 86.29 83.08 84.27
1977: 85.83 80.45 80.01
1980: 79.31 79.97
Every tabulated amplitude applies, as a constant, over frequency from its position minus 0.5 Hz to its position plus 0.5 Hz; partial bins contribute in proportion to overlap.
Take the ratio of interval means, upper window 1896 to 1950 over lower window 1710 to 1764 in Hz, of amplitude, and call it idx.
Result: 1.20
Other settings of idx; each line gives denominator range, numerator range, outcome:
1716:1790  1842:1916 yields 1.05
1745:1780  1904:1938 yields 1.25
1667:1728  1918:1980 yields 1.24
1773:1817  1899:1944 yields 1.17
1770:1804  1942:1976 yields 1.21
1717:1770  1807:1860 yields 1.03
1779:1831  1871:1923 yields 1.06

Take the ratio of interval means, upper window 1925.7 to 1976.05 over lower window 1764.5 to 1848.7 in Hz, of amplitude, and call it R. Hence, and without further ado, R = 1.2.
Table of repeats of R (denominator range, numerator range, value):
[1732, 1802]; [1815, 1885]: 1.01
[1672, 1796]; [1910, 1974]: 1.24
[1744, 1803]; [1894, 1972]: 1.20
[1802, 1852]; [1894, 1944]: 1.16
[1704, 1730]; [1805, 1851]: 1.03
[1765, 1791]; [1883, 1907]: 1.04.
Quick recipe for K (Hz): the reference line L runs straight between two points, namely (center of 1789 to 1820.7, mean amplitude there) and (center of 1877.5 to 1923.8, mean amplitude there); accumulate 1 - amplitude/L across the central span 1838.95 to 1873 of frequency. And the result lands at 2.0 Hz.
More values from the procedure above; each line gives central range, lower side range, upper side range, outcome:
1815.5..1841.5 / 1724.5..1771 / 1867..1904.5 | 0.6 Hz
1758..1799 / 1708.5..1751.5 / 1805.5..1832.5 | 0.6 Hz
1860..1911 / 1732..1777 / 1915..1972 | 5.3 Hz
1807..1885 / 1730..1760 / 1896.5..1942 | 6.8 Hz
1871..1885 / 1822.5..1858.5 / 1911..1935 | 0.7 Hz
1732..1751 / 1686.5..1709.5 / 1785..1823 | 0.3 Hz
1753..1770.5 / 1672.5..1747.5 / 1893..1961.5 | 1.3 Hz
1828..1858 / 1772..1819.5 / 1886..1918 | 1.5 Hz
